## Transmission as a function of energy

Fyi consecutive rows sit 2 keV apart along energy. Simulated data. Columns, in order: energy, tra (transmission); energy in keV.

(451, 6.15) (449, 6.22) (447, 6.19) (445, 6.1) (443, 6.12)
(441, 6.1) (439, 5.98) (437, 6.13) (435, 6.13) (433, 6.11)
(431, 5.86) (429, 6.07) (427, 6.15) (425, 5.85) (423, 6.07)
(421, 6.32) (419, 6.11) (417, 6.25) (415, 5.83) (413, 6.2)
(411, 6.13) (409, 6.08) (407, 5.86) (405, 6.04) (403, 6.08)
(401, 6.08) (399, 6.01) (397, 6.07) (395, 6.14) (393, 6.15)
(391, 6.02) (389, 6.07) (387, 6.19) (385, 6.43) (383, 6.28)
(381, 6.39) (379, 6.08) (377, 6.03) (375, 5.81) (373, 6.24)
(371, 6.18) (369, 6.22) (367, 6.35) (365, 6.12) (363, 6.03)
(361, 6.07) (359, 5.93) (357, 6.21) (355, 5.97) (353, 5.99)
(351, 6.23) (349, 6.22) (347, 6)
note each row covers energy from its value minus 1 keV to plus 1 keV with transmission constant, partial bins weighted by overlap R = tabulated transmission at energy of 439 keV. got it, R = 5.98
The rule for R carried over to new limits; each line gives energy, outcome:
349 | 6.22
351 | 6.23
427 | 6.15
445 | 6.1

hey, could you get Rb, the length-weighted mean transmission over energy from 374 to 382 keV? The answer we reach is 6.08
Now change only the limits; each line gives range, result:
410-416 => 6.05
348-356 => 6.1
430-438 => 6.06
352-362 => 6.03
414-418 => 6.04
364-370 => 6.23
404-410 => 5.99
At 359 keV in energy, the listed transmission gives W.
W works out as 5.93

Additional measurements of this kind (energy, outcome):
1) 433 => 6.11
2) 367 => 6.35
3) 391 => 6.02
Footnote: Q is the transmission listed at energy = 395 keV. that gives 6.14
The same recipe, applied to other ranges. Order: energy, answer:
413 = 6.2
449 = 6.22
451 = 6.15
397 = 6.07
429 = 6.07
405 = 6.04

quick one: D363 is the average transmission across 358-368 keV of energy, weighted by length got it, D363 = 6.1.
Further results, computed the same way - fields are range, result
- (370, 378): 6.06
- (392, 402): 6.09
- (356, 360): 6.07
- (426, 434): 6.05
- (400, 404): 6.08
